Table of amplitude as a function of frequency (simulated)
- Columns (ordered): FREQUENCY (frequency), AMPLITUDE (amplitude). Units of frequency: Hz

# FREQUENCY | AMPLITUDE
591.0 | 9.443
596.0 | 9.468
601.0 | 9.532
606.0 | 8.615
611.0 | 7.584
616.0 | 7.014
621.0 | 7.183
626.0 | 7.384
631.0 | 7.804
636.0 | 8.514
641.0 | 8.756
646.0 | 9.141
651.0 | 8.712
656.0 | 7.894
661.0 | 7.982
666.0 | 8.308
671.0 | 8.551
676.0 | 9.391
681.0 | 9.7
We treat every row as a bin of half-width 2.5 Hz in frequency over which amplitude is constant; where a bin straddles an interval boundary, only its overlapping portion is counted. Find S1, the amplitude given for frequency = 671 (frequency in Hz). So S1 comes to 8.551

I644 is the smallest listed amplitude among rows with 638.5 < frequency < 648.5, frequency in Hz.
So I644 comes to 8.756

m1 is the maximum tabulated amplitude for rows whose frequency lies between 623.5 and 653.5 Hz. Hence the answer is 9.141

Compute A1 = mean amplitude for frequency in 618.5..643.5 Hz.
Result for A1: 7.93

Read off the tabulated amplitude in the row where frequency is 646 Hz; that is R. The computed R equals 9.141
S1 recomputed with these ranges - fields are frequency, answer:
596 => 9.468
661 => 7.982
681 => 9.7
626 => 7.384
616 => 7.014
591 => 9.443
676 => 9.391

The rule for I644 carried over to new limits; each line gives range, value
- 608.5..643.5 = 7.014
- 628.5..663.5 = 7.804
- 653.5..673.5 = 7.894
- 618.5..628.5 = 7.183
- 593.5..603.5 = 9.468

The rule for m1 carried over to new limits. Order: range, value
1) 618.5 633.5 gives 7.804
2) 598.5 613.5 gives 9.532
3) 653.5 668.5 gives 8.308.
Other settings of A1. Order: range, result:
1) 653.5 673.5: 8.18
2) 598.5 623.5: 7.99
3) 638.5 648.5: 8.95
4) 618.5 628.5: 7.28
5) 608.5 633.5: 7.39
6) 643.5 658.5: 8.58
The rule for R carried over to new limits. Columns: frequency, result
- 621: 7.183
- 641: 8.756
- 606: 8.615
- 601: 9.532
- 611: 7.584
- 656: 7.894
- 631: 7.804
